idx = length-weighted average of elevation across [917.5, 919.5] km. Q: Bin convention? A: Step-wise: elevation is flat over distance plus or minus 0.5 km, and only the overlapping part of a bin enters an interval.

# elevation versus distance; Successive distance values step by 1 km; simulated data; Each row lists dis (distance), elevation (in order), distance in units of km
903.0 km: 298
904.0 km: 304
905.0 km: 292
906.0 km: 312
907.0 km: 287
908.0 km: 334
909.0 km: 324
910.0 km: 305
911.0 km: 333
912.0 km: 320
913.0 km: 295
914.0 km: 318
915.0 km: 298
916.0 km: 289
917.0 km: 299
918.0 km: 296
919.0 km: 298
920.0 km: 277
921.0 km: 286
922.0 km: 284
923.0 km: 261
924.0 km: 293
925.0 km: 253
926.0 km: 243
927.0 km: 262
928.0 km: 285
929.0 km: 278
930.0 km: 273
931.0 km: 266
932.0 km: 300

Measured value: 297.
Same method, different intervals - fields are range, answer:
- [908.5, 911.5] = 321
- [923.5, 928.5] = 267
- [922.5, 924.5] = 277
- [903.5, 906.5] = 303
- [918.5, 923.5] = 281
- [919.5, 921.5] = 282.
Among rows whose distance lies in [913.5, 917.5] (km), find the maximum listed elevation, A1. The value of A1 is 318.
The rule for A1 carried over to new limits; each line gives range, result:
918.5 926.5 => 298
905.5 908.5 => 334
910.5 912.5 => 333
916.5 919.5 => 299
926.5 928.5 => 285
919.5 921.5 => 286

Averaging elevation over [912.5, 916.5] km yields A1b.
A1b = 300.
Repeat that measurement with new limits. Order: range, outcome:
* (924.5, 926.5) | 248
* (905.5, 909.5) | 314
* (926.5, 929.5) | 275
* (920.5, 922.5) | 285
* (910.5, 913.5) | 316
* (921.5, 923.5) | 272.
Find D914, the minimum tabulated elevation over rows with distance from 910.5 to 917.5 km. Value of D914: 289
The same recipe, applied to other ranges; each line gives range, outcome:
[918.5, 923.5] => 261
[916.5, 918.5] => 296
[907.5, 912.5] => 305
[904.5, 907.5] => 287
